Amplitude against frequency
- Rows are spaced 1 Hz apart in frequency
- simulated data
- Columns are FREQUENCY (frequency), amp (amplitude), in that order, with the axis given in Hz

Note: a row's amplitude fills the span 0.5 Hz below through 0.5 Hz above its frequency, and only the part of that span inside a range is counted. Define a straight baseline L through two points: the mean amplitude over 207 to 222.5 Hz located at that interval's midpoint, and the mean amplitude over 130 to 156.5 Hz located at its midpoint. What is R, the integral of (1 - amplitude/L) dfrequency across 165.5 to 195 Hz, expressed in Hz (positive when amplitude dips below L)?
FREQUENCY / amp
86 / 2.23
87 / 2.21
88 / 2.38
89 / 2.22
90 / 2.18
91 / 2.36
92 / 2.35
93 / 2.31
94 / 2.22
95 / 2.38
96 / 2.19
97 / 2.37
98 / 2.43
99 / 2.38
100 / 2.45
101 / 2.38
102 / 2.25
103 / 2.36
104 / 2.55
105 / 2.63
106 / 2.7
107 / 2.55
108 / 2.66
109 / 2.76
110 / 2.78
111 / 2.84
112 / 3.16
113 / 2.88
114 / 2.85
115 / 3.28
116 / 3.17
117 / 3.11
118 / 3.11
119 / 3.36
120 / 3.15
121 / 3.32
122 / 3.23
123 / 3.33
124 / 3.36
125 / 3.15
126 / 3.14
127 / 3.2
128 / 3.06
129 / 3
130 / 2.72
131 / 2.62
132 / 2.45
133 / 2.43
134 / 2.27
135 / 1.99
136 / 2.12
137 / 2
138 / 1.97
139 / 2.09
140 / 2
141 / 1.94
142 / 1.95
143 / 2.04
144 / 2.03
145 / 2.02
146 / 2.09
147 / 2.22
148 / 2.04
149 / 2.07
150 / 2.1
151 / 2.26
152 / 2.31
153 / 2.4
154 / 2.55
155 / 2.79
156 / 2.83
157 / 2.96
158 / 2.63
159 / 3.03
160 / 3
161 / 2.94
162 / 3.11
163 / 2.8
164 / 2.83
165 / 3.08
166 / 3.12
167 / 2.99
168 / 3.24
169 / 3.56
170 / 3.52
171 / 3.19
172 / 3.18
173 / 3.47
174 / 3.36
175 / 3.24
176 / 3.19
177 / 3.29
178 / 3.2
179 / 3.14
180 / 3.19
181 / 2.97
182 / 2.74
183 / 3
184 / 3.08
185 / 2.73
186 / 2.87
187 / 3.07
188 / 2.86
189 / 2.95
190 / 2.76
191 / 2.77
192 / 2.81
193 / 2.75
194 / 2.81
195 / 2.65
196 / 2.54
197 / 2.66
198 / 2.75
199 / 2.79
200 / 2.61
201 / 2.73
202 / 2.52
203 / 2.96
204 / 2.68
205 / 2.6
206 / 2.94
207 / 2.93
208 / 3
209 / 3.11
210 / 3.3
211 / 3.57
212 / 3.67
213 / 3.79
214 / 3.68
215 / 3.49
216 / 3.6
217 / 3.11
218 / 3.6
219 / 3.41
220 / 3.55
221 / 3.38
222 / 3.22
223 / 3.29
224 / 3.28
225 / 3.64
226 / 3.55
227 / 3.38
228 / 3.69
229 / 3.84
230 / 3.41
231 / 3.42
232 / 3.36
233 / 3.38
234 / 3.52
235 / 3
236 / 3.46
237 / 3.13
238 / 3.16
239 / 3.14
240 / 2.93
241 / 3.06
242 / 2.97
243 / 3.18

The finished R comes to -2.5 Hz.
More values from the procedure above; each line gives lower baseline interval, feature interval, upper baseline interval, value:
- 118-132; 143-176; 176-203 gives 2.1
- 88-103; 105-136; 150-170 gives -4.6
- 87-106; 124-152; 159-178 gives 4.6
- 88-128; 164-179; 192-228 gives -1.3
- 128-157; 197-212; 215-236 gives 1.1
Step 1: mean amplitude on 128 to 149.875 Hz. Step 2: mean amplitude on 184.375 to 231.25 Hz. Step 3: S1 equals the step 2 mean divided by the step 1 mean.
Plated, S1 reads 1.41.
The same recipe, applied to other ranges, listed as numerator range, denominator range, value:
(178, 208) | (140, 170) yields 1.09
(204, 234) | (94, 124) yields 1.21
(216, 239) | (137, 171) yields 1.33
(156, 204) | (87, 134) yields 1.09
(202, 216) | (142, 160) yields 1.34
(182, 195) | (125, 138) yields 1.11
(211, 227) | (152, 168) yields 1.22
